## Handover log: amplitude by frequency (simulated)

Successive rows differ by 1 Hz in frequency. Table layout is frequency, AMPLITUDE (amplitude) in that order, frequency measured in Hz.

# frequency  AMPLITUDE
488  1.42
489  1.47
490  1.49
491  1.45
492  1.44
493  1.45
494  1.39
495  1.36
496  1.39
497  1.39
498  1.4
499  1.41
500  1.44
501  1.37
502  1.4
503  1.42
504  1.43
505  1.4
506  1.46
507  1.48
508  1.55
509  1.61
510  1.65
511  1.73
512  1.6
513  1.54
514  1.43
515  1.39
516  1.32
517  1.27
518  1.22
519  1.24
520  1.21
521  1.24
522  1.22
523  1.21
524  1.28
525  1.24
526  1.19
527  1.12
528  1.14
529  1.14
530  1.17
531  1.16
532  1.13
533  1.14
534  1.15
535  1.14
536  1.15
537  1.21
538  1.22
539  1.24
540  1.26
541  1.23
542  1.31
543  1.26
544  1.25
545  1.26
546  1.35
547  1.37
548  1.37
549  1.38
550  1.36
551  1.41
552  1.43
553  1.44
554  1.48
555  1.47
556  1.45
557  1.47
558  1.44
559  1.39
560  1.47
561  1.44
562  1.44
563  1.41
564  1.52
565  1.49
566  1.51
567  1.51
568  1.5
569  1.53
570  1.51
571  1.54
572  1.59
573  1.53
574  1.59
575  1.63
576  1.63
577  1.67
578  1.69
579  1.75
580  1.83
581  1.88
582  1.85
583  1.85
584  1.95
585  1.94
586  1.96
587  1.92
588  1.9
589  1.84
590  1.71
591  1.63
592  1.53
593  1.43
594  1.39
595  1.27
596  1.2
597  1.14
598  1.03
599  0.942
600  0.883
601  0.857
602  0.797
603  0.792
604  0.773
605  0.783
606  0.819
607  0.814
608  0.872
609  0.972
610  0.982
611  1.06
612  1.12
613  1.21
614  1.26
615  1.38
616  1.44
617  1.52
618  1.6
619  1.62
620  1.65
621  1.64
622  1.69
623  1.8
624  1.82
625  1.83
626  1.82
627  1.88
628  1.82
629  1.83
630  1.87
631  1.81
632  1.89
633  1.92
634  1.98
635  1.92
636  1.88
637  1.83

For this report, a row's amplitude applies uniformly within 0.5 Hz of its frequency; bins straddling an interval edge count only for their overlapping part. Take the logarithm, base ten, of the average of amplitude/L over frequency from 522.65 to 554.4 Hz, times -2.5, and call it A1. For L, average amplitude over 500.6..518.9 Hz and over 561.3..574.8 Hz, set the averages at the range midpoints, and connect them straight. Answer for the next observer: 0.18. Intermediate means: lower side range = 1.46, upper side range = 1.51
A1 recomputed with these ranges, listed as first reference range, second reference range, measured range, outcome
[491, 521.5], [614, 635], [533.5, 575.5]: 0.113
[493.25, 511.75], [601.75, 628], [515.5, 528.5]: 0.175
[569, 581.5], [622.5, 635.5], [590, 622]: 0.431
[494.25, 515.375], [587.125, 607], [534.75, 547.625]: 0.090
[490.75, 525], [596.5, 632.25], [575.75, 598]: -0.229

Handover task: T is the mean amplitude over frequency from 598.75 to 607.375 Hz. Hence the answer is 0.826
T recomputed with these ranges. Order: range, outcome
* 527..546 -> 1.2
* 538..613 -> 1.39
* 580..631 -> 1.44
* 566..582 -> 1.63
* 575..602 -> 1.55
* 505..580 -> 1.39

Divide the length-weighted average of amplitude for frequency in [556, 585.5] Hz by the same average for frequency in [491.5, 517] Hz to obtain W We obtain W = 1.10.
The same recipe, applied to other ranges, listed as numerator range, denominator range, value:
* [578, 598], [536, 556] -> 1.25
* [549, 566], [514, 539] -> 1.19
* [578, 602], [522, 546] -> 1.28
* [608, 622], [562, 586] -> 0.81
